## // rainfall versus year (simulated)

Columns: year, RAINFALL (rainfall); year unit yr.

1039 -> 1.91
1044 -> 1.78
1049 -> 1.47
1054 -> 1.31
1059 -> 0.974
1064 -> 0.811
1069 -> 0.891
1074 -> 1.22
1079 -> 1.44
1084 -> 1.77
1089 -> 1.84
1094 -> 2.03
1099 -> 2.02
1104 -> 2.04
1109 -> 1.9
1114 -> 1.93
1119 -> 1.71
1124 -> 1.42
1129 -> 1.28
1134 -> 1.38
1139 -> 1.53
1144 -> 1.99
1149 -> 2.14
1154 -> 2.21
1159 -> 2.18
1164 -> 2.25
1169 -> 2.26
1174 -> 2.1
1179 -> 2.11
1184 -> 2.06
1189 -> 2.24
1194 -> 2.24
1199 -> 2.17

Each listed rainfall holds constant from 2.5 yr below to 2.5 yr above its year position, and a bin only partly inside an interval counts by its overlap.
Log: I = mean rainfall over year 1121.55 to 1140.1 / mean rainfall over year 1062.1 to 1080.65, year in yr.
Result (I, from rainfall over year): 1.29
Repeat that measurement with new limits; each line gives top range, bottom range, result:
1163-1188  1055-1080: 2.03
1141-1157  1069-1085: 1.54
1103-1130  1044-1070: 1.47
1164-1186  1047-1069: 1.94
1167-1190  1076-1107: 1.16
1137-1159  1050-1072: 1.94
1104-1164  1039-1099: 1.25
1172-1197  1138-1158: 1.07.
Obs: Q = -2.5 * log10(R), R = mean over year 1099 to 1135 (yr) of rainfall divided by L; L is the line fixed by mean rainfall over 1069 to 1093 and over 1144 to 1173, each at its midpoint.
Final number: 0.068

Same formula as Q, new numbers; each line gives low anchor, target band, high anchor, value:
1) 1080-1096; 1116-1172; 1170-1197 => 0.10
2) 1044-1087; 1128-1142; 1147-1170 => 0.35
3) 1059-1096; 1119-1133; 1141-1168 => 0.30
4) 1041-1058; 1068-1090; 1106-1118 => 0.17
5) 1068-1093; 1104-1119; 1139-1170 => -0.09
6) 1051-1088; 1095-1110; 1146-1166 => -0.25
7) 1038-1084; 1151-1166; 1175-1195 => -0.12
